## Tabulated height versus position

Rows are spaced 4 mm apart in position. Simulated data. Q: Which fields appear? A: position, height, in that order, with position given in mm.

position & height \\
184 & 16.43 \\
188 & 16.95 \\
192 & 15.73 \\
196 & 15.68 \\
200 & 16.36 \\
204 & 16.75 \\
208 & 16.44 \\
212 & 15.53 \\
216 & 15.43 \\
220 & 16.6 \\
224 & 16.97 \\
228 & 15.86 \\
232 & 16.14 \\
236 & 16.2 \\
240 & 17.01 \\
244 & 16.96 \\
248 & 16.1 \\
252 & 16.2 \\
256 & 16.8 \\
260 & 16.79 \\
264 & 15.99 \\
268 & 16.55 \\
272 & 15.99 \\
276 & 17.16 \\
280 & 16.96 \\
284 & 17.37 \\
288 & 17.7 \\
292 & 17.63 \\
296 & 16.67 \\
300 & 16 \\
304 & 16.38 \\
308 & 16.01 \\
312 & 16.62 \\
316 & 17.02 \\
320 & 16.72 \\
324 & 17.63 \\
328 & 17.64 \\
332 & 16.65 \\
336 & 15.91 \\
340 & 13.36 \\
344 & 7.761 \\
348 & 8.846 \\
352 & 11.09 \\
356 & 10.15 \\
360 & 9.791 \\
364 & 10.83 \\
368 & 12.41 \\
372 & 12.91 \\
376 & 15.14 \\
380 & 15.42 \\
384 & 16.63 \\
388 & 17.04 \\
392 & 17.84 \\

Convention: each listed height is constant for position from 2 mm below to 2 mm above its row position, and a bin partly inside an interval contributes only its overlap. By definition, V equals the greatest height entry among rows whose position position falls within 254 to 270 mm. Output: 16.8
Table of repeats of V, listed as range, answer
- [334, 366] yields 15.91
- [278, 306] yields 17.7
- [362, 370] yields 12.41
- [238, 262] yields 17.01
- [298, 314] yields 16.62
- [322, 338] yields 17.64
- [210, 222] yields 16.6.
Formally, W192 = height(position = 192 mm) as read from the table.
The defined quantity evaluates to 15.73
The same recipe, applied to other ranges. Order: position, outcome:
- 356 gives 10.15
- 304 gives 16.38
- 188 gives 16.95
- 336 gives 15.91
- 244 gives 16.96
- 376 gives 15.14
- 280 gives 16.96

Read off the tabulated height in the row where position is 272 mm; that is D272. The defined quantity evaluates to 15.99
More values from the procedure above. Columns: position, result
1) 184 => 16.43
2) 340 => 13.36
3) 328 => 17.64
